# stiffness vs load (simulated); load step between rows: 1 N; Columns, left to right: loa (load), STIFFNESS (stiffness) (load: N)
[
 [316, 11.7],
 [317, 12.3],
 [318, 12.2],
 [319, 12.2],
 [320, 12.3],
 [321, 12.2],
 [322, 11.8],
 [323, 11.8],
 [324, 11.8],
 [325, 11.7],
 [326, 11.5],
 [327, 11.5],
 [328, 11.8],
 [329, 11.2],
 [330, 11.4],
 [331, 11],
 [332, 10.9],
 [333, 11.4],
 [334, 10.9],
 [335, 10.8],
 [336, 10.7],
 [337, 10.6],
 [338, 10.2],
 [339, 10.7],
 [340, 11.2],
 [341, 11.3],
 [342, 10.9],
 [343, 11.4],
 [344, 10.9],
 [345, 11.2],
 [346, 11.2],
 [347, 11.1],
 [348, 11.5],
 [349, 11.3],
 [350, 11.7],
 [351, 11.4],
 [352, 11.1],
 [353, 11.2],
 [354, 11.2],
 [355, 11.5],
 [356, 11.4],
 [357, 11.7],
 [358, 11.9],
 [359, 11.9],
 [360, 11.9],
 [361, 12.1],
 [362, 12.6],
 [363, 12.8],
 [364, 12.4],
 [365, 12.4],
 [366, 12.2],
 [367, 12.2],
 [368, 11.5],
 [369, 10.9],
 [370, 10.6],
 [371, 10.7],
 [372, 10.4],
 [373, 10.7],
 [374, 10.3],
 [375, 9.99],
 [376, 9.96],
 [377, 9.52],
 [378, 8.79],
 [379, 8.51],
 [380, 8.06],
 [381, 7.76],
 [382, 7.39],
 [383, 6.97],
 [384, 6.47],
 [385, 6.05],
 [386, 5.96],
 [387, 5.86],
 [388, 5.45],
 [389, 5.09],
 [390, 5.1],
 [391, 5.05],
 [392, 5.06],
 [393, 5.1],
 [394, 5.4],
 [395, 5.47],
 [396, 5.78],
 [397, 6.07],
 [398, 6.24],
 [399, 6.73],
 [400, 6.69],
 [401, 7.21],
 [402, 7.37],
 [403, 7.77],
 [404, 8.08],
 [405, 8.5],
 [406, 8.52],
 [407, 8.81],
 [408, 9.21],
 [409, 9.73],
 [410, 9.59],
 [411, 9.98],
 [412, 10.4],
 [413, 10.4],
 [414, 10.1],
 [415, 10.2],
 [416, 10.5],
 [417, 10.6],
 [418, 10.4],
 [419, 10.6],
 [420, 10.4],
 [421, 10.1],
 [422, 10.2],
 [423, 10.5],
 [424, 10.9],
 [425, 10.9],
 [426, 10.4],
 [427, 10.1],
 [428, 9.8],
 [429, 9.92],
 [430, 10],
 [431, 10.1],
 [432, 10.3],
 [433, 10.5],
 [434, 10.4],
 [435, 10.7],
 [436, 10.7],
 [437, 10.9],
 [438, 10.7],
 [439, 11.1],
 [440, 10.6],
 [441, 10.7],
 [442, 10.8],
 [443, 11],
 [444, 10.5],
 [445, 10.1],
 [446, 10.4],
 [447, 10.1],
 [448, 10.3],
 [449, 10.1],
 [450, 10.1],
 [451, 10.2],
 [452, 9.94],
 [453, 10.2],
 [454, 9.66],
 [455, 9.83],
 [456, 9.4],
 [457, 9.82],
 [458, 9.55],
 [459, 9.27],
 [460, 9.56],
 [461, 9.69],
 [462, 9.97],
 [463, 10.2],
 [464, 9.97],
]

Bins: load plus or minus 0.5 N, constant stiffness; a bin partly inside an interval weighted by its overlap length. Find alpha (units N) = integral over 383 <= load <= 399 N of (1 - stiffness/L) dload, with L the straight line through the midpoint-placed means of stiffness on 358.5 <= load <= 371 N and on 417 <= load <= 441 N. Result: 8.0 N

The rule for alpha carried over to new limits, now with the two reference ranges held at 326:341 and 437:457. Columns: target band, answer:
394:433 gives 5.1 N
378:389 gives 4.0 N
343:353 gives -0.3 N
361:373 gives -0.9 N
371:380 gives 0.9 N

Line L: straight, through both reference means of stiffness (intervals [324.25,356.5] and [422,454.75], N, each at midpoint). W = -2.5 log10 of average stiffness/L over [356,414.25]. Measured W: 0.226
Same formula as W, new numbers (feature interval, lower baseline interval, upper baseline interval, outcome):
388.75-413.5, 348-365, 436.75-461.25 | 0.43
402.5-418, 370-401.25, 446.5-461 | -0.16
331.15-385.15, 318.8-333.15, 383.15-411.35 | -0.14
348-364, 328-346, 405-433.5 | -0.09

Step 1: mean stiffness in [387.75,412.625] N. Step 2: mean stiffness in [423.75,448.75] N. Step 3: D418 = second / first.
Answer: 1.46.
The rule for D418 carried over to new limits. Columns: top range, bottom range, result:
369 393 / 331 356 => 0.70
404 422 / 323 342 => 0.88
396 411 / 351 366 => 0.67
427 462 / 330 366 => 0.90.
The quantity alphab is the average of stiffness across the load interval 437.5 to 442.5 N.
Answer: 10.8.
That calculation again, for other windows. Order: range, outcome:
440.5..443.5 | 10.8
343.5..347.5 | 11.1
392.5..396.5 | 5.44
